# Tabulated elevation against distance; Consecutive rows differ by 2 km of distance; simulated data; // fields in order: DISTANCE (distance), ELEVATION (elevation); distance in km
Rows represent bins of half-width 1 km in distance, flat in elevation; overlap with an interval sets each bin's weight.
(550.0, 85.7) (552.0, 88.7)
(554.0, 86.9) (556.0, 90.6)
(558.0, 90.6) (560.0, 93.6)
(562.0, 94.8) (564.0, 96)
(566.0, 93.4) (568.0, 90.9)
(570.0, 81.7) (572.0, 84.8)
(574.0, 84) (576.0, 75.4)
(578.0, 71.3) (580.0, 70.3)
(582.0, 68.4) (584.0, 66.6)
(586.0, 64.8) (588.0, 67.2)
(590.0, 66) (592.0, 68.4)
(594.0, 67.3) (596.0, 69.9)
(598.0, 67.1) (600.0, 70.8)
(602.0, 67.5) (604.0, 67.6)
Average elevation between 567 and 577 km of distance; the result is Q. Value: 83.4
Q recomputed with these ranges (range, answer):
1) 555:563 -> 92.4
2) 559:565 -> 94.8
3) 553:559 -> 89.4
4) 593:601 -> 68.8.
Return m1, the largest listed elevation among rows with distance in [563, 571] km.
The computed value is 96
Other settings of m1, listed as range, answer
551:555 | 88.7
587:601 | 70.8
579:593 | 70.3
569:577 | 84.8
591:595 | 68.4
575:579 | 75.4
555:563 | 94.8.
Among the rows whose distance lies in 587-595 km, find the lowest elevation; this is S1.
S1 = 66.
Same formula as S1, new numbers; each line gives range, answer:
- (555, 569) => 90.6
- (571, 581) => 70.3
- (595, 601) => 67.1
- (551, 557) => 86.9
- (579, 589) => 64.8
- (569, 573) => 81.7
